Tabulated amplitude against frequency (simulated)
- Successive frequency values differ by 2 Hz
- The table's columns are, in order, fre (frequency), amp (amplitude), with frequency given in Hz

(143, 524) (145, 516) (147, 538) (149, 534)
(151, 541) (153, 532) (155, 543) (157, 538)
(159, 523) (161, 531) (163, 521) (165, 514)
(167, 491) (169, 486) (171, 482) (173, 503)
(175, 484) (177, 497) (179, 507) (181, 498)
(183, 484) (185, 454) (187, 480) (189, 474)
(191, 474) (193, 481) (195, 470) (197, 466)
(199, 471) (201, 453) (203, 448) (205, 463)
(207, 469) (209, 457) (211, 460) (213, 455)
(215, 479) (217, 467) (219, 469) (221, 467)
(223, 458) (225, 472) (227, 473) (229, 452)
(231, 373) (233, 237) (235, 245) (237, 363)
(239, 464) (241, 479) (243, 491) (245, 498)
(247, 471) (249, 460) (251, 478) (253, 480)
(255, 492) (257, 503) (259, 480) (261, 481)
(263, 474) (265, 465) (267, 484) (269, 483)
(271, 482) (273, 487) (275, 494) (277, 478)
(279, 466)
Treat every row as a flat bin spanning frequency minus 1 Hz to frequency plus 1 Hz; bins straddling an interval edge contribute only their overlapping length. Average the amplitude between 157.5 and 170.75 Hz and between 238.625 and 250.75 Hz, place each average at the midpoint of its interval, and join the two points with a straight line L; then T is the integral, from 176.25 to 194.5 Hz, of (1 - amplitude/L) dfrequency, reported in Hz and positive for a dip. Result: 0.7 Hz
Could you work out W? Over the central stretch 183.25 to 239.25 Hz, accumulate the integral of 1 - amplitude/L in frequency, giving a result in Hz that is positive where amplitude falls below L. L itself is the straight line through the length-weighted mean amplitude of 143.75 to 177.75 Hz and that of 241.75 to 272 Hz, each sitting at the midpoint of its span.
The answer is 6.2 Hz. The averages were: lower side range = 516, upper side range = 481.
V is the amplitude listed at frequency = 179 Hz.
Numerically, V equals 507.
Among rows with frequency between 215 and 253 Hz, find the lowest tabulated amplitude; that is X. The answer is 237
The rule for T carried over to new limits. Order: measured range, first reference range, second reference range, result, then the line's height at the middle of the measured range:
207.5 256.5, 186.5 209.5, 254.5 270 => 3.20 Hz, 475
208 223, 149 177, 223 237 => -2.03 Hz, 409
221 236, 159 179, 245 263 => 2.93 Hz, 488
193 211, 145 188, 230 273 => 0.75 Hz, 483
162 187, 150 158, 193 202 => 0.58 Hz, 505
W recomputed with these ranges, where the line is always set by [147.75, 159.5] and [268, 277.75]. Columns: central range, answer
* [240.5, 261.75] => 0.5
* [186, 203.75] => 1.7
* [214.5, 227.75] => 1.0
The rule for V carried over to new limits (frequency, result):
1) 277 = 478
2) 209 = 457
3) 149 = 534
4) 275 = 494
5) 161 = 531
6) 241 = 479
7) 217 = 467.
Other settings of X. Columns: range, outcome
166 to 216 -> 448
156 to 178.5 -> 482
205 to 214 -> 455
